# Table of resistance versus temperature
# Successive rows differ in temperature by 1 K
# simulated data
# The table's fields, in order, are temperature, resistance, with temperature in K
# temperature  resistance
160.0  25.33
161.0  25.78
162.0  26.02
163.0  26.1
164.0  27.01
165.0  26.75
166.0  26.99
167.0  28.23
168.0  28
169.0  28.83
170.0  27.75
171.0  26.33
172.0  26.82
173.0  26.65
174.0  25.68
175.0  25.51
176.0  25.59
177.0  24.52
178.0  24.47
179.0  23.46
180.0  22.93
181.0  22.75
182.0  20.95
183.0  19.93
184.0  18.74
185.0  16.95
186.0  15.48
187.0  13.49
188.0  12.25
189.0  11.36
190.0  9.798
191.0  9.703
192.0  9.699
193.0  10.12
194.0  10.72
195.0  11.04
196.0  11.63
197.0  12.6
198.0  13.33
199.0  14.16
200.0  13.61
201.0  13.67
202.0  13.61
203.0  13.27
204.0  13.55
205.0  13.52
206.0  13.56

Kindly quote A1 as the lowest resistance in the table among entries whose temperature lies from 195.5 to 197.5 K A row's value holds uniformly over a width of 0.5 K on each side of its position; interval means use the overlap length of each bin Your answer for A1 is 11.63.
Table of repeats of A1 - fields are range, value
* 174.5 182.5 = 20.95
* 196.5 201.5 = 12.6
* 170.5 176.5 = 25.51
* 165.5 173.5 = 26.33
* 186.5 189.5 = 11.36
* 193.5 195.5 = 10.72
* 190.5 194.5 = 9.699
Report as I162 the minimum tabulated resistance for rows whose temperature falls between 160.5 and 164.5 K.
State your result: 25.78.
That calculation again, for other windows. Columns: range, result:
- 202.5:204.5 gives 13.27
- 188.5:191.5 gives 9.703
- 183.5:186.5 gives 15.48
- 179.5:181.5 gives 22.75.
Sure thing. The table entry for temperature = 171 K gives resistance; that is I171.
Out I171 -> 26.33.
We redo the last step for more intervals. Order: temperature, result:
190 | 9.798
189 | 11.36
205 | 13.52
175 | 25.51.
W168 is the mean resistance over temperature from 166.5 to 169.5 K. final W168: 28.4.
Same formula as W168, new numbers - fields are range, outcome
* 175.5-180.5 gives 24.2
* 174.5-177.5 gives 25.2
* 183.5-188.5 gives 15.4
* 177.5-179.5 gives 24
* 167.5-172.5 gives 27.5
